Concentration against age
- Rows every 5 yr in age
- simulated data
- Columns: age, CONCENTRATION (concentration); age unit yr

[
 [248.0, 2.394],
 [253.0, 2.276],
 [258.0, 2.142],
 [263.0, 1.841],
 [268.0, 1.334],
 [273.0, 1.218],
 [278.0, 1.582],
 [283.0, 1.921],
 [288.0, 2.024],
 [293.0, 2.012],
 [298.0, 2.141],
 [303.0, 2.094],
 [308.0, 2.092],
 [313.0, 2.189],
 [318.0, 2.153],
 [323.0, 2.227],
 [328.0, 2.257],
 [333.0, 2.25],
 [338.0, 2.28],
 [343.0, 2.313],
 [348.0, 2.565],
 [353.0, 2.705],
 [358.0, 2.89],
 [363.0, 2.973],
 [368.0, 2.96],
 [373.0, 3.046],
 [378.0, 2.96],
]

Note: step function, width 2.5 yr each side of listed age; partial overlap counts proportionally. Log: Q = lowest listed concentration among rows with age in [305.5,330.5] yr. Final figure 2.092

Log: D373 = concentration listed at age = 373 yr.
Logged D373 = 3.046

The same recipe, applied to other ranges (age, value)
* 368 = 2.96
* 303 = 2.094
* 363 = 2.973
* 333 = 2.25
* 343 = 2.313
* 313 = 2.189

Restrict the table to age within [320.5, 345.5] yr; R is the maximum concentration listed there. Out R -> 2.313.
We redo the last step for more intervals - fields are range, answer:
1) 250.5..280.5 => 2.276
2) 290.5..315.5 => 2.189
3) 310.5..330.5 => 2.257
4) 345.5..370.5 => 2.973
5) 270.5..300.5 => 2.141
